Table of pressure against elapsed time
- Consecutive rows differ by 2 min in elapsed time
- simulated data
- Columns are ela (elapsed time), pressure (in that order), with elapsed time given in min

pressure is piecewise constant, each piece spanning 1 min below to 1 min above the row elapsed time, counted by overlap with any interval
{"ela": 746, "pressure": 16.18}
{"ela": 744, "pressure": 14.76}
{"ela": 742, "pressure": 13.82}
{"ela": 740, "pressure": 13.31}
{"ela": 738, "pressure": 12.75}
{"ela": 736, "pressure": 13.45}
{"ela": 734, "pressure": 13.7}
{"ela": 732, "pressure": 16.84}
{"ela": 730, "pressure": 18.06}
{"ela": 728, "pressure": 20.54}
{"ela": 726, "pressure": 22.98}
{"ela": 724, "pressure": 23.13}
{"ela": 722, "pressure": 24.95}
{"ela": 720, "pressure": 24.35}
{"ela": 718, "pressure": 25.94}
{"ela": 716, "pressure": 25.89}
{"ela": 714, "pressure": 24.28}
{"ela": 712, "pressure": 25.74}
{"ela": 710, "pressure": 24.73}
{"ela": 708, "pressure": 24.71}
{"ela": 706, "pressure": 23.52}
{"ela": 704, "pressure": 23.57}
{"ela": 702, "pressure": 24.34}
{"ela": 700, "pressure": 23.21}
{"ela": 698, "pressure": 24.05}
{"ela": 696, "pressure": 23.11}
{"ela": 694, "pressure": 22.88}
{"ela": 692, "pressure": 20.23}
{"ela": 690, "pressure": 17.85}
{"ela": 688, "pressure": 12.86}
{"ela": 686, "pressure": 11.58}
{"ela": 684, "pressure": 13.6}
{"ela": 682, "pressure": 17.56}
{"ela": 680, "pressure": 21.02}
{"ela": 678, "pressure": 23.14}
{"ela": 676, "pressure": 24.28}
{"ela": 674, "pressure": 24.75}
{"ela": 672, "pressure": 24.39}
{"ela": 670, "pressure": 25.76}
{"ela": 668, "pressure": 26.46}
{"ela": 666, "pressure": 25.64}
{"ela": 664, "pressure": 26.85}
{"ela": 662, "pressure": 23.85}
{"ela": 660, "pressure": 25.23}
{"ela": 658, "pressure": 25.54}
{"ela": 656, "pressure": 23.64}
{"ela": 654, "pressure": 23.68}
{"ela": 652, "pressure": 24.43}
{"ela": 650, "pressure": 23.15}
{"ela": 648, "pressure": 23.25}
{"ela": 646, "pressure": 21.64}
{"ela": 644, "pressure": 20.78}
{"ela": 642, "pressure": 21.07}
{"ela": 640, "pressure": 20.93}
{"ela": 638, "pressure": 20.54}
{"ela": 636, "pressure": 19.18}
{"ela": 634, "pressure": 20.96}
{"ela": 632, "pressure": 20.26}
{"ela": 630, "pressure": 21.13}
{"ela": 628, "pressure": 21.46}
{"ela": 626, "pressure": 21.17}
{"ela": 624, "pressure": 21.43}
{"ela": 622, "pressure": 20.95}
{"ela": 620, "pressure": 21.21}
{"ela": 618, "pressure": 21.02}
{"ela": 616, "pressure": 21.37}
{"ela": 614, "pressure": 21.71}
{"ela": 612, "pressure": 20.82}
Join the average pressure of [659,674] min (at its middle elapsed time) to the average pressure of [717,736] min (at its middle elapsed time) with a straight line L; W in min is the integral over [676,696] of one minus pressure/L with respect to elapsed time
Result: 4.6 min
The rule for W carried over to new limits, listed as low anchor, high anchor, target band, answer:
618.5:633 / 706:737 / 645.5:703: -2.2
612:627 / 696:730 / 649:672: -2.6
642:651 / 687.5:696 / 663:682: -3.5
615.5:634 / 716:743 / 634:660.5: -2.3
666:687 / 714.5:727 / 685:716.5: 1.7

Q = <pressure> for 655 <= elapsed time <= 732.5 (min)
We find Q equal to 22.6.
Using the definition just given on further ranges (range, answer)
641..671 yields 24.1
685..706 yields 20.5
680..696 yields 17.3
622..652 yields 21.3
